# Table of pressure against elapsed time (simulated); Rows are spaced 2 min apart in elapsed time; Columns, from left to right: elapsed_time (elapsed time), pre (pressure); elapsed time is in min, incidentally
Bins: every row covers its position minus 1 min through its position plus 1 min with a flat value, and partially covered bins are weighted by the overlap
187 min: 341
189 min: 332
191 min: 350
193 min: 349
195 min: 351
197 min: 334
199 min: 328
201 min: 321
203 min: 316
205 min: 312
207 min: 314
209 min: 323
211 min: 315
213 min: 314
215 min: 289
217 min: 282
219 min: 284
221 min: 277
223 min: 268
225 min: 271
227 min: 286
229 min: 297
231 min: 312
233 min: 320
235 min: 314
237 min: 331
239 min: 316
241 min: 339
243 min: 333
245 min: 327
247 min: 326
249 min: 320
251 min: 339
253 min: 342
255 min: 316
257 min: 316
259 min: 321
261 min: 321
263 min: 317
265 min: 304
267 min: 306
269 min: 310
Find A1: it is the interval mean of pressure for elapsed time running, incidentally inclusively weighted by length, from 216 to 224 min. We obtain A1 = 278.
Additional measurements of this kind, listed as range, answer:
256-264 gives 319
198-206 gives 319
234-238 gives 322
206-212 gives 317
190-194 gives 350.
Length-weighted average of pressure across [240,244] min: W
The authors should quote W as 336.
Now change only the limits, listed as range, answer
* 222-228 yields 275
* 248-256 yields 329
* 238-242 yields 328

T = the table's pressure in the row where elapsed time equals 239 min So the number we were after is 316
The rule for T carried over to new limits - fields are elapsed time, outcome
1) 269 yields 310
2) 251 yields 339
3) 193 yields 349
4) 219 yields 284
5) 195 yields 351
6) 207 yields 314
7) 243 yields 333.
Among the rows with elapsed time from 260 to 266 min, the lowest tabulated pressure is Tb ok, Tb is 304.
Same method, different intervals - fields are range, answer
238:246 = 316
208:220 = 282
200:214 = 312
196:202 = 321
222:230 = 268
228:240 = 297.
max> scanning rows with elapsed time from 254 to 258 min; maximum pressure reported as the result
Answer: 316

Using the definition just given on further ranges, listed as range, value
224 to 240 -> 331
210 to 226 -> 315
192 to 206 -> 351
